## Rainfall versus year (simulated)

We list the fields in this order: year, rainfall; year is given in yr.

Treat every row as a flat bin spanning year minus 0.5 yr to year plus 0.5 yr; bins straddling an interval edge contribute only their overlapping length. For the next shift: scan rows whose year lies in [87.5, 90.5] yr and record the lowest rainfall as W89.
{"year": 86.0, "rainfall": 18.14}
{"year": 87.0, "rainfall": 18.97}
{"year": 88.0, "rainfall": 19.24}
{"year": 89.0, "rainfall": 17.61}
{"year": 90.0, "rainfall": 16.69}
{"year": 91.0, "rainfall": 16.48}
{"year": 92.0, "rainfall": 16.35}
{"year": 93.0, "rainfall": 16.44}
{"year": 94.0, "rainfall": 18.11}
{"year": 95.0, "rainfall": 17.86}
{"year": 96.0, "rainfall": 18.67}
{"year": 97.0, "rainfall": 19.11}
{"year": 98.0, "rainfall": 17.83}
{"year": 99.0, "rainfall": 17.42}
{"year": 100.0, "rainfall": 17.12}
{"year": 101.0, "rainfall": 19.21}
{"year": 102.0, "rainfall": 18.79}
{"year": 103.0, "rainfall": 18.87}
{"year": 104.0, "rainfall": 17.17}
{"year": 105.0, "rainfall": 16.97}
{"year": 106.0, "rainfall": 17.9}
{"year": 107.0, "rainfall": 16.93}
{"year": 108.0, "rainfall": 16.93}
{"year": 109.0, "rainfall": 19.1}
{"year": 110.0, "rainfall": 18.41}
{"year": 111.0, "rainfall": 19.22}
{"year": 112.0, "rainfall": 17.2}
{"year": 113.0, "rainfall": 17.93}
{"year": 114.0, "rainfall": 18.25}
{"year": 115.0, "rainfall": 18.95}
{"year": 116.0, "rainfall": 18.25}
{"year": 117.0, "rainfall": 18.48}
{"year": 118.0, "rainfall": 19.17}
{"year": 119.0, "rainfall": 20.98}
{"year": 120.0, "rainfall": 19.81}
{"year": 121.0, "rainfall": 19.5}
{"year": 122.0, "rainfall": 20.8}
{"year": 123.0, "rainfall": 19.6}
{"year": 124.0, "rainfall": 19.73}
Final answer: 16.69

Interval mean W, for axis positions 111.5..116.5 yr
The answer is 18.1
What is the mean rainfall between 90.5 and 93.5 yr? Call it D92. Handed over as 16.4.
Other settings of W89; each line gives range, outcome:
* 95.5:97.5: 18.67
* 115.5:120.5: 18.25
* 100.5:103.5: 18.79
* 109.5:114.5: 17.2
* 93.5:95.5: 17.86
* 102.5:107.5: 16.93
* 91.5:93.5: 16.35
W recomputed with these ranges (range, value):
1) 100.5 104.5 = 18.5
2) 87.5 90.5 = 17.8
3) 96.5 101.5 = 18.1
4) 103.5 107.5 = 17.2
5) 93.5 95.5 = 18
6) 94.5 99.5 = 18.2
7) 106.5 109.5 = 17.7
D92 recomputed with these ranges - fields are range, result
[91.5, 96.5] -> 17.5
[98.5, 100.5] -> 17.3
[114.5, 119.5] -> 19.2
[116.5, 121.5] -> 19.6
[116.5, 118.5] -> 18.8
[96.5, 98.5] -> 18.5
